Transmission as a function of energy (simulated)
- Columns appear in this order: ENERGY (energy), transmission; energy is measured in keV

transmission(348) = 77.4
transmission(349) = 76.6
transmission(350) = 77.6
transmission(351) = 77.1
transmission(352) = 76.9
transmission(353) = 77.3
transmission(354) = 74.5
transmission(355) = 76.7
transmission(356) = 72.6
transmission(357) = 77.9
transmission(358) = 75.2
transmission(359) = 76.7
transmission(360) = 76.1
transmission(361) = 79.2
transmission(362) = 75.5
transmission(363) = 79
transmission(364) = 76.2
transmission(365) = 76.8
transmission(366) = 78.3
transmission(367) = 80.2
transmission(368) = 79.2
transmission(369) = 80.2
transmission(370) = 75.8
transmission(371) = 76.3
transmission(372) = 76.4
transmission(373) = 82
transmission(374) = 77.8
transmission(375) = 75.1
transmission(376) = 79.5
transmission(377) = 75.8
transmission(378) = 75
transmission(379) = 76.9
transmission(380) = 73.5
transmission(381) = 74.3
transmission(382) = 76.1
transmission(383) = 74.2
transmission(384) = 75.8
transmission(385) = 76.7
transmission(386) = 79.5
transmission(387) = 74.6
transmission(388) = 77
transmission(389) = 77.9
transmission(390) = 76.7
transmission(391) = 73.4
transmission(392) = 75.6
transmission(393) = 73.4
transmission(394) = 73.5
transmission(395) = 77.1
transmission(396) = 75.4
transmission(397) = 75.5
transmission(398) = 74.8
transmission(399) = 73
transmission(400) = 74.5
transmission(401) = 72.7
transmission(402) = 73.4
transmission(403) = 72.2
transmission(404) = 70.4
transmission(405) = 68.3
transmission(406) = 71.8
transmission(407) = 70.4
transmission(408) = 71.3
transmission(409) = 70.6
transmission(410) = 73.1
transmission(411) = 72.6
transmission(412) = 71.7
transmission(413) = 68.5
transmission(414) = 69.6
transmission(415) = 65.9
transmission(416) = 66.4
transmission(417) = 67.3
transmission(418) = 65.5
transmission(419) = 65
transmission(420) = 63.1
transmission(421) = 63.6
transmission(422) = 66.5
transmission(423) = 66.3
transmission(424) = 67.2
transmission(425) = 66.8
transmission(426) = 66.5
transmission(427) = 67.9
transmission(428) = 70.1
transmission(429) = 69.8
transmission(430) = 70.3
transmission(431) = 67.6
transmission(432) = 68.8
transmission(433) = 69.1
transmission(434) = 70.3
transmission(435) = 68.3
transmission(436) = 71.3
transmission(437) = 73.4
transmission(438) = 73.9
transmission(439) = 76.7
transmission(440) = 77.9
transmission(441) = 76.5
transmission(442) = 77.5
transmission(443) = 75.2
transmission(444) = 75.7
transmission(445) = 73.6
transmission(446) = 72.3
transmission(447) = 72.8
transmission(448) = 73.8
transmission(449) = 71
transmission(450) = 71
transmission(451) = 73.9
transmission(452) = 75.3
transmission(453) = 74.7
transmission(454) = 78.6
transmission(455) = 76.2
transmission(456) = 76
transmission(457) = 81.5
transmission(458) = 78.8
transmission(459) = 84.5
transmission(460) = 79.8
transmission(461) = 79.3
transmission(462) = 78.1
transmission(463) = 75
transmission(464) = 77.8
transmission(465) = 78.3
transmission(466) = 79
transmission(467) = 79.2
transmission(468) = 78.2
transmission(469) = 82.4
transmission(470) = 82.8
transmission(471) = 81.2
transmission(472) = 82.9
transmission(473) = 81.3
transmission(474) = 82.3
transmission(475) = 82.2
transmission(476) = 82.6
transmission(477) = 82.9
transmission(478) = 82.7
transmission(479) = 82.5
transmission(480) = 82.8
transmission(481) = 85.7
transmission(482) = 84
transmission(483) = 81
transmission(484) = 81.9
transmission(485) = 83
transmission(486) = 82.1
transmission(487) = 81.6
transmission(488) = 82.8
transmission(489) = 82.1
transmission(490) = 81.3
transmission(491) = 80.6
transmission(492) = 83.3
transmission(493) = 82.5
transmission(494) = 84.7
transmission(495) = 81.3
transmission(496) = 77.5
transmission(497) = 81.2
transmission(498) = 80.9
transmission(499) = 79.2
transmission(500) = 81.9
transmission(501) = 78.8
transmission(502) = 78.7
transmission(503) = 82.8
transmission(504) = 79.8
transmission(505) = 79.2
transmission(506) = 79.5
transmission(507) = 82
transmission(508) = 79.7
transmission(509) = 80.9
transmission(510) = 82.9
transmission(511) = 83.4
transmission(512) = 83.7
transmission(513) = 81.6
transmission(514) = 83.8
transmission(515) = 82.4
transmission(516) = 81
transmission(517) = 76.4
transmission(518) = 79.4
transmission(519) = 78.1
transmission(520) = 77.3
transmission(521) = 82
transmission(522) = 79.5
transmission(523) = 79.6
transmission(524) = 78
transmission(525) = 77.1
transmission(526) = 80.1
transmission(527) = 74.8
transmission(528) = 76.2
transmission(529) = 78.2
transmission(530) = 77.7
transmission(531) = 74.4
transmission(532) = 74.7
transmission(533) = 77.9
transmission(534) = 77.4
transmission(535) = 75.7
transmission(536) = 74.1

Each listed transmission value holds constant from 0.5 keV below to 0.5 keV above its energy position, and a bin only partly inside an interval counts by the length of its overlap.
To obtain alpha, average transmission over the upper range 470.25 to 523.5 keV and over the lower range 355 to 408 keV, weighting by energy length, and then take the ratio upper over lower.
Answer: 1.08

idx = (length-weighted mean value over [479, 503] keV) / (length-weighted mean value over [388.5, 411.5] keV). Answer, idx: 1.11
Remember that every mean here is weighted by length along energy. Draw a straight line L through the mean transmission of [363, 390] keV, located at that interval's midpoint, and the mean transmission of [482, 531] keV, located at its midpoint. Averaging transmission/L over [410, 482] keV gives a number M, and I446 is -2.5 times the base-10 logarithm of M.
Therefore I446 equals 0.06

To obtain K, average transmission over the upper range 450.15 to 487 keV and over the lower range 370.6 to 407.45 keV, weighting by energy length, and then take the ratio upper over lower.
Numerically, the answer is 1.07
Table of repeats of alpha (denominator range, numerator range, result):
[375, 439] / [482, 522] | 1.13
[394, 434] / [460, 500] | 1.16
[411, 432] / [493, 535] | 1.18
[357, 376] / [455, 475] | 1.03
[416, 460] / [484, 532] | 1.12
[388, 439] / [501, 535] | 1.12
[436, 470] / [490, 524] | 1.05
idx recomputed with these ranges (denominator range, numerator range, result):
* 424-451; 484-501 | 1.14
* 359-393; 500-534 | 1.03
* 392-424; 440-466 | 1.08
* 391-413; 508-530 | 1.10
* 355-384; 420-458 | 0.94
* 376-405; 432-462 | 1.00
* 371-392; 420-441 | 0.91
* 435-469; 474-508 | 1.07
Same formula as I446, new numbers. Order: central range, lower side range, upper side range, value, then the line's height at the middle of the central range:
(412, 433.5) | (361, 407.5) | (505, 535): 0.14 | 76.7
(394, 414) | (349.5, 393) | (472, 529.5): 0.08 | 77.8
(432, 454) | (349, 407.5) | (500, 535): 0.06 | 77.5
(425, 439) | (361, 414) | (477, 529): 0.11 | 77.3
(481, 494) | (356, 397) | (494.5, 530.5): -0.04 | 79.3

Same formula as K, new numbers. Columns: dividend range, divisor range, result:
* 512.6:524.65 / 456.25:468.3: 1.01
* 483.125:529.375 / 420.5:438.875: 1.17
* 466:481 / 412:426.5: 1.23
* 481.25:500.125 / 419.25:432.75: 1.22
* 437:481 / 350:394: 1.02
